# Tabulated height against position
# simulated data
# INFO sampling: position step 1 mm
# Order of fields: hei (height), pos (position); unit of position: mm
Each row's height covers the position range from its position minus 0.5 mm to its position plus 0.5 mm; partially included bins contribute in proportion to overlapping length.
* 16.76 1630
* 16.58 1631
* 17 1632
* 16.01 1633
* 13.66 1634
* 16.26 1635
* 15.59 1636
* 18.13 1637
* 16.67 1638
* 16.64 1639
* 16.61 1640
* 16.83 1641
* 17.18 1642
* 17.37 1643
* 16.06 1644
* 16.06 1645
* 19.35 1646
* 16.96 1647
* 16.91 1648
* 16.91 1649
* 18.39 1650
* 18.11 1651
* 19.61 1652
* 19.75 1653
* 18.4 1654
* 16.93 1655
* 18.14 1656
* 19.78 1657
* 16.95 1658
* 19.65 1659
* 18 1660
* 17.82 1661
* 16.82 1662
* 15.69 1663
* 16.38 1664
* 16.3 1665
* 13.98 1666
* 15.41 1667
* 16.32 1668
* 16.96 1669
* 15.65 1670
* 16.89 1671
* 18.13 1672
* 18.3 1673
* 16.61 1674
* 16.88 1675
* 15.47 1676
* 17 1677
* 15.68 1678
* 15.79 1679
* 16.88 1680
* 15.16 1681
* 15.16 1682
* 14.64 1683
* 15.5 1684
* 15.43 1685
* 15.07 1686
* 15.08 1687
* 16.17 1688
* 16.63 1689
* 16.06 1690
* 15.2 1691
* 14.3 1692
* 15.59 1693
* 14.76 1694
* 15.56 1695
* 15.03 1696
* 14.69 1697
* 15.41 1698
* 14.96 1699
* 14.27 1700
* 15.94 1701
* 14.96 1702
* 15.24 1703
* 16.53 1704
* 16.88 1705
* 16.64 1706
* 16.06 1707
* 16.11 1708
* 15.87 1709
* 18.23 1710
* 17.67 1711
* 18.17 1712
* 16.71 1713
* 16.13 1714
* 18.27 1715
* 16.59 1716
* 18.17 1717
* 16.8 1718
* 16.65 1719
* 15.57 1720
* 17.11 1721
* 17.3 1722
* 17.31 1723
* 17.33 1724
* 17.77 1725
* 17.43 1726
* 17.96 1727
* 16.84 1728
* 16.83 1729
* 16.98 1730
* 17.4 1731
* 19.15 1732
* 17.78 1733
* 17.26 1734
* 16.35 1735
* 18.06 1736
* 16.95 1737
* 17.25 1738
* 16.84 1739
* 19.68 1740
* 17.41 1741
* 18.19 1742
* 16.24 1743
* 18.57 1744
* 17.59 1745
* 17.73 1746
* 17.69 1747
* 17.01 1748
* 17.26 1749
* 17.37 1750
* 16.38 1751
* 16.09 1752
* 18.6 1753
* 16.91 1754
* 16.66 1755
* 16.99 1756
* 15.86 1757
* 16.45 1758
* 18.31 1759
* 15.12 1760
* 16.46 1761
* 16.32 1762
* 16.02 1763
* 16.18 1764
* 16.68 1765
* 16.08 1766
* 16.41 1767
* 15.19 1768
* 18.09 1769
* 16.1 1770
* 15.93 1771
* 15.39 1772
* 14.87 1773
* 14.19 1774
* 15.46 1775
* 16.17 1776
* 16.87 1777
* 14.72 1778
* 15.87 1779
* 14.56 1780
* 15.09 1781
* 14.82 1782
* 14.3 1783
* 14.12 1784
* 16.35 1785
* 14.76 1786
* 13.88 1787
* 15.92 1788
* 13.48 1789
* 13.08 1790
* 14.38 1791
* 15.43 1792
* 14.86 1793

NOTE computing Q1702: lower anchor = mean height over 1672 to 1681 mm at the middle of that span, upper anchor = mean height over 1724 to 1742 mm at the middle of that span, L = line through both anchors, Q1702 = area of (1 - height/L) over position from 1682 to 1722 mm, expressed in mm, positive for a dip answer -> 2.35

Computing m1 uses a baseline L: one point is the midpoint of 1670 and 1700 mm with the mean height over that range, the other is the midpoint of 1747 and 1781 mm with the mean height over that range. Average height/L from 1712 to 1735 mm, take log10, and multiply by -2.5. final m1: -0.08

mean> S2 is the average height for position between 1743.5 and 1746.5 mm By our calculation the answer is 18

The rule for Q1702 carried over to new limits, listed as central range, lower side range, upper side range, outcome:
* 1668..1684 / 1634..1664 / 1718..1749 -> 1.0 mm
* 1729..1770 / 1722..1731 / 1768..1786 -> -1.5 mm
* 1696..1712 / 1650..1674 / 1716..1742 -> 1.3 mm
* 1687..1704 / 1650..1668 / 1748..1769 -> 1.8 mm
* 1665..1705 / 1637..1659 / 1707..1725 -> 3.7 mm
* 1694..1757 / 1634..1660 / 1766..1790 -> -2.9 mm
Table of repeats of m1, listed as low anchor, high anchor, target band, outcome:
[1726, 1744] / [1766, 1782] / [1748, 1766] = -0.01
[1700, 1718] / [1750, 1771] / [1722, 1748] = -0.06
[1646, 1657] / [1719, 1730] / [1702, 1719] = 0.03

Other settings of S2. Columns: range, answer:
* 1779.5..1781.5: 14.8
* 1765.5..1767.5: 16.2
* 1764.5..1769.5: 16.5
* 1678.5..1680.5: 16.3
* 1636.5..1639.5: 17.1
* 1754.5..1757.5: 16.5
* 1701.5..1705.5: 15.9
